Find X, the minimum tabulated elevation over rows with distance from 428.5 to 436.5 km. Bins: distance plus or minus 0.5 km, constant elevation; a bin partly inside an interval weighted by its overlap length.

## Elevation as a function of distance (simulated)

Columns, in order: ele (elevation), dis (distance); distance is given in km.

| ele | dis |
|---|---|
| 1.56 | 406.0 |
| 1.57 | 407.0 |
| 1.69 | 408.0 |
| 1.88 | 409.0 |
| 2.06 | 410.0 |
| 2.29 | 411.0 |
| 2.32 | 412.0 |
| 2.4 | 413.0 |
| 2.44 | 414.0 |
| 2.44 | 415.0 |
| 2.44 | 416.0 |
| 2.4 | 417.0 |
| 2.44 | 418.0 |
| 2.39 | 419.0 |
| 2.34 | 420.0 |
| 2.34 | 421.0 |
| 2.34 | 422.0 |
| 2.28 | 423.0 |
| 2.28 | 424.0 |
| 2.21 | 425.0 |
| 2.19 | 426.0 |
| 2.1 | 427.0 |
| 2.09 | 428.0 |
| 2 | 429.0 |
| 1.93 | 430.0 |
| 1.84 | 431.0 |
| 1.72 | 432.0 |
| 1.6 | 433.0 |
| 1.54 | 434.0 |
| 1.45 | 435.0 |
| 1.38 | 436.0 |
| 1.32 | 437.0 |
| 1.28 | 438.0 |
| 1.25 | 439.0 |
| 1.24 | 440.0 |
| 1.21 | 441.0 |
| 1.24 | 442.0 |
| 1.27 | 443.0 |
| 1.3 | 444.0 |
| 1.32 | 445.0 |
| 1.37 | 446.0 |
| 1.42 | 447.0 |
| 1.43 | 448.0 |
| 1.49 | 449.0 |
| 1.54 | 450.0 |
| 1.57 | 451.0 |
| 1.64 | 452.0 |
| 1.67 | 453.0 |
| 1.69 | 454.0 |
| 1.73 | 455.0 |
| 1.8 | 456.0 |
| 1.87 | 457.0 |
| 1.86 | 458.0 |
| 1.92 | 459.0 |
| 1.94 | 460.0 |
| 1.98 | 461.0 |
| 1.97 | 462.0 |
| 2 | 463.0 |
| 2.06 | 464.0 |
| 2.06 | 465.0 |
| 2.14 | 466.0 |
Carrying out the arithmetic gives 1.38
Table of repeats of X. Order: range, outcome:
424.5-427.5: 2.1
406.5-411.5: 1.57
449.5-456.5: 1.54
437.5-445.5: 1.21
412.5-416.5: 2.4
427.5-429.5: 2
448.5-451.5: 1.49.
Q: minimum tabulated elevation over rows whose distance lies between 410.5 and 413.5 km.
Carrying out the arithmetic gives 2.29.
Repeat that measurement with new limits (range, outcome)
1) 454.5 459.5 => 1.73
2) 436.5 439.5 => 1.25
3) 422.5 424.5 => 2.28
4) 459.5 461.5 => 1.94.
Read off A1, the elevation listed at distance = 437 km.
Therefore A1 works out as 1.32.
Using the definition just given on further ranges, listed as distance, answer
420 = 2.34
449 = 1.49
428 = 2.09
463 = 2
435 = 1.45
